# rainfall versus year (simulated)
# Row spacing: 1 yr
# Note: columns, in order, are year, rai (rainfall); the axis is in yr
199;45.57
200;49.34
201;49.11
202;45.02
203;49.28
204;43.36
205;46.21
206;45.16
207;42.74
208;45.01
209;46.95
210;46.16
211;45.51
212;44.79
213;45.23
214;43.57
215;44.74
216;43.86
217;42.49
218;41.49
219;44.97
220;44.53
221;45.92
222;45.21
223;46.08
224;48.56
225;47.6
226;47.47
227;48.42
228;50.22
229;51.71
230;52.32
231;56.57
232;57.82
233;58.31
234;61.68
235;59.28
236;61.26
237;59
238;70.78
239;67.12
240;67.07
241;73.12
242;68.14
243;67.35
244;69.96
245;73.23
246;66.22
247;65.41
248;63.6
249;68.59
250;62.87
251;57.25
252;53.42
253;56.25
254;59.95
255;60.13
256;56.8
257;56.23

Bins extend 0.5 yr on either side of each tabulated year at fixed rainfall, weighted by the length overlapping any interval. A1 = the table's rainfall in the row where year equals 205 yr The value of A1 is 46.21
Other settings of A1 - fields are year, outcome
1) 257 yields 56.23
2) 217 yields 42.49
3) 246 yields 66.22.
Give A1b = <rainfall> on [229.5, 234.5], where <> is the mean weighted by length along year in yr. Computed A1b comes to 57.3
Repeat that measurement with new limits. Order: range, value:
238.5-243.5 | 68.6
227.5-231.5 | 52.7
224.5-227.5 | 47.8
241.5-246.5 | 69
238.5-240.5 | 67.1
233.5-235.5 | 60.5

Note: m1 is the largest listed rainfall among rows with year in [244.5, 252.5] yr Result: 73.23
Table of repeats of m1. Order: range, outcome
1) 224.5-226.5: 47.6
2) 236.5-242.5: 73.12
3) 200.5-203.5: 49.28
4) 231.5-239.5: 70.78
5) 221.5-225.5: 48.56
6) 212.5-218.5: 45.23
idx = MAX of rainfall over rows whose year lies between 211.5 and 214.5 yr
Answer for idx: 45.23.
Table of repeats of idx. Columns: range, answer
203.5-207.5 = 46.21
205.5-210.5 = 46.95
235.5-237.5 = 61.26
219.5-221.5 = 45.92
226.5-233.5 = 58.31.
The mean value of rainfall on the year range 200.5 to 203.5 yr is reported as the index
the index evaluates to 47.8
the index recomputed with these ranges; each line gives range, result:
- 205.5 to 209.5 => 45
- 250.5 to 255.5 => 57.4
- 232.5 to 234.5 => 60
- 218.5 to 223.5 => 45.3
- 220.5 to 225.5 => 46.7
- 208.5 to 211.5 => 46.2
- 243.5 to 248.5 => 67.7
